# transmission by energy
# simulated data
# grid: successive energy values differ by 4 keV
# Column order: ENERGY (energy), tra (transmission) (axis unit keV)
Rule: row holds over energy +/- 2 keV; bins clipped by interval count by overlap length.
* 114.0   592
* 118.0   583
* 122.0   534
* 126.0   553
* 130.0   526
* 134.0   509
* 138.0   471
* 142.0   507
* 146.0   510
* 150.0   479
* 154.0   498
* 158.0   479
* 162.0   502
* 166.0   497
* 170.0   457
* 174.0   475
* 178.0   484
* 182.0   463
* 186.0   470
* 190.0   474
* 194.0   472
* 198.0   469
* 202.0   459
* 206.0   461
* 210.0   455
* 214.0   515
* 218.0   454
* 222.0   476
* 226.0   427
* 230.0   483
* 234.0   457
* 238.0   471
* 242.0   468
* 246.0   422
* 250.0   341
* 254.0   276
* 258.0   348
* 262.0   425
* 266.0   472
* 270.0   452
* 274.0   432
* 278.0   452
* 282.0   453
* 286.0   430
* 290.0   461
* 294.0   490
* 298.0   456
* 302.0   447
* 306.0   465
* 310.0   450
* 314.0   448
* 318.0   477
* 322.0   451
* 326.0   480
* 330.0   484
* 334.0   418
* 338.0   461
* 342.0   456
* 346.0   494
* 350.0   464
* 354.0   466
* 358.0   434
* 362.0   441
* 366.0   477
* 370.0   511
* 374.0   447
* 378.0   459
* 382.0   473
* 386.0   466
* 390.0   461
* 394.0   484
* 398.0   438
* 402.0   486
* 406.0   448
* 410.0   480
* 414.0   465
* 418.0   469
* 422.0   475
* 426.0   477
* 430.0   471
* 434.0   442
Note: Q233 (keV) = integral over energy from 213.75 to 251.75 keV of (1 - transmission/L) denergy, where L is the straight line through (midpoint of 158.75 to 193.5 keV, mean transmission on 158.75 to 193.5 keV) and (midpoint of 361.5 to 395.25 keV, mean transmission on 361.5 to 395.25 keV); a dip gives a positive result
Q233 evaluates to 2.09 keV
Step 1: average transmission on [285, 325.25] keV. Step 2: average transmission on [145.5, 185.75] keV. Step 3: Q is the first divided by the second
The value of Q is 0.95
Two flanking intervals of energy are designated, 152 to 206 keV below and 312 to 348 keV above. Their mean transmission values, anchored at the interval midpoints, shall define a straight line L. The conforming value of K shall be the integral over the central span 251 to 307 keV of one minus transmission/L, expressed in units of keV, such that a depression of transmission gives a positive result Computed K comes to 4.4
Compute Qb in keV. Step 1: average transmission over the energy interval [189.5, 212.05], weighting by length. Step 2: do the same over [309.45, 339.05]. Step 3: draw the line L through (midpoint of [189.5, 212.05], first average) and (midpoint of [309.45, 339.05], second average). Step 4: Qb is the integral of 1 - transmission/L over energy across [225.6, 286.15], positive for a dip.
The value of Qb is 4.8 keV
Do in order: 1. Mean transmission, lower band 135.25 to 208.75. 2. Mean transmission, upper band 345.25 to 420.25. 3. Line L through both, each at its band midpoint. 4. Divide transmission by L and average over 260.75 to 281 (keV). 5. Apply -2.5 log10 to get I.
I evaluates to 0.060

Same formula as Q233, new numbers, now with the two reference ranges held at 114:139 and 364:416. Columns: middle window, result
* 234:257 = 4.88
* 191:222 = 2.77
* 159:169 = 0.64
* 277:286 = 0.89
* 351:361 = 0.57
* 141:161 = 1.36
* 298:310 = 0.88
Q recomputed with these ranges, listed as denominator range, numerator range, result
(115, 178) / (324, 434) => 0.92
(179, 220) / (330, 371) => 0.98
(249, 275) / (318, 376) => 1.18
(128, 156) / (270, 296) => 0.91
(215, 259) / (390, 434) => 1.10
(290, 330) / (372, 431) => 1.01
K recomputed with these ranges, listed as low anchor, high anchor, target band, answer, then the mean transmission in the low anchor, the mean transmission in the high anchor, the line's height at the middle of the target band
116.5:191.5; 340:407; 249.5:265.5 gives 4.1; 498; 465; 483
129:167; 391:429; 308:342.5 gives 1.4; 497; 469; 478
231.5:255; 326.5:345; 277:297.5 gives -1.1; 413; 459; 435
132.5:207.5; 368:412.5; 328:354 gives 0.4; 481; 468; 471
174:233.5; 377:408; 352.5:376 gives 0.1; 469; 465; 465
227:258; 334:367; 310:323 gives -0.4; 413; 459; 444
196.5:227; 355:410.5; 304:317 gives 0.2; 466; 464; 465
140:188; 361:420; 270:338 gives 2.6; 485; 467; 474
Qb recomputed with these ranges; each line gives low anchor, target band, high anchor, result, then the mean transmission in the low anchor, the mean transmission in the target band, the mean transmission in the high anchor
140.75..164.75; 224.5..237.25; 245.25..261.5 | -2.59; 496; 458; 348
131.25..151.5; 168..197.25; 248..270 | -0.98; 497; 471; 380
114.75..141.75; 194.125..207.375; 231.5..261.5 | -0.40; 531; 464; 400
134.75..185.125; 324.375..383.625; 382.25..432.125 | 0.99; 485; 464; 468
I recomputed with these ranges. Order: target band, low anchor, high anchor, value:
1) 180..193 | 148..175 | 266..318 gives 0.02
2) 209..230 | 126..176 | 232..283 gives -0.05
